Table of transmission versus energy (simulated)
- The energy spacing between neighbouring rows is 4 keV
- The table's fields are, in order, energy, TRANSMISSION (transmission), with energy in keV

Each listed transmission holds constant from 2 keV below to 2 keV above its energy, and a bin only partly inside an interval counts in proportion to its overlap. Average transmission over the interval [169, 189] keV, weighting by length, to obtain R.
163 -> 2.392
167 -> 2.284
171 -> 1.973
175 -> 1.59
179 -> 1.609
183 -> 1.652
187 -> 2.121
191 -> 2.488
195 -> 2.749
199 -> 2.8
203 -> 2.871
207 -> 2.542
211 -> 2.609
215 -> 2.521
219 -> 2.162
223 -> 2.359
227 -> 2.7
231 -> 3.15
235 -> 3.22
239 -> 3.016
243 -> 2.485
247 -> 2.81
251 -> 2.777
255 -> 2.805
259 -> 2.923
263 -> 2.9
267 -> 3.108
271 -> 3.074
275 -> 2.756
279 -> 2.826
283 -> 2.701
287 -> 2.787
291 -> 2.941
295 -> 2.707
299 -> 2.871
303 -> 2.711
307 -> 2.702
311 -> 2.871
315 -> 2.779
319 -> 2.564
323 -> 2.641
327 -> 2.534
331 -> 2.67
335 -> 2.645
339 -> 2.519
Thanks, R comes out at 1.79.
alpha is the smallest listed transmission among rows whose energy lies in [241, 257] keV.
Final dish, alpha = 2.485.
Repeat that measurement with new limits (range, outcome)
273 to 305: 2.701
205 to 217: 2.521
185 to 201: 2.121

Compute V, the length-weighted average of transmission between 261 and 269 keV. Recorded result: 3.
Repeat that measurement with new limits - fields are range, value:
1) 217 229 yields 2.41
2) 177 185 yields 1.63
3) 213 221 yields 2.34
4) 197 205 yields 2.84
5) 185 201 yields 2.54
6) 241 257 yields 2.72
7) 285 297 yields 2.81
